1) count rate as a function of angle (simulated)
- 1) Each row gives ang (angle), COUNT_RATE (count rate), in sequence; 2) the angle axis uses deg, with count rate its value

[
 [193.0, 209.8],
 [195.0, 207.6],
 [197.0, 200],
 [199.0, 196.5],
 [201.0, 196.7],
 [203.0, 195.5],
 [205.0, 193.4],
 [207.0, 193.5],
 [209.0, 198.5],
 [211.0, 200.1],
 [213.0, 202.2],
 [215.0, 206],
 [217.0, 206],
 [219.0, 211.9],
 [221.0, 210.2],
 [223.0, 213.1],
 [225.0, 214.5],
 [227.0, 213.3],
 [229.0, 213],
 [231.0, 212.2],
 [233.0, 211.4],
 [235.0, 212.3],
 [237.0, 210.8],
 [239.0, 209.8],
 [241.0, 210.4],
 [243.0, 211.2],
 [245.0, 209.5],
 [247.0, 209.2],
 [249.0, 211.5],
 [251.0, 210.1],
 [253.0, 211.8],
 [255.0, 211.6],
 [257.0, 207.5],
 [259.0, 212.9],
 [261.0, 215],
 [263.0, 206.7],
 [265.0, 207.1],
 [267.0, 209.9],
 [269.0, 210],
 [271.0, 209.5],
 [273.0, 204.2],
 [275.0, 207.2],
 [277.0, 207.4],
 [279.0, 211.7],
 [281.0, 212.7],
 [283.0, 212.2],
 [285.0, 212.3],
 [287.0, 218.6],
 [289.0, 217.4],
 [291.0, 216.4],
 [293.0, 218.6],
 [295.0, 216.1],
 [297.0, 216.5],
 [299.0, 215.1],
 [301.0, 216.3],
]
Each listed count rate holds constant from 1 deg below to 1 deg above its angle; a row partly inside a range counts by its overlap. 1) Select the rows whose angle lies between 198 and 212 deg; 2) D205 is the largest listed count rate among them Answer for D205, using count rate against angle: 200.1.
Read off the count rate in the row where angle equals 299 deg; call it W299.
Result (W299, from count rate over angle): 215.1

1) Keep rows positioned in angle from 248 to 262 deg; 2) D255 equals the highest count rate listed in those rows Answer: 215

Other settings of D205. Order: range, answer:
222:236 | 214.5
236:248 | 211.2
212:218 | 206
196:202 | 200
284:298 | 218.6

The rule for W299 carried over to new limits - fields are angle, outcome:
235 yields 212.3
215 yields 206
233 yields 211.4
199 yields 196.5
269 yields 210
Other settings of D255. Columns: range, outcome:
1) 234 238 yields 212.3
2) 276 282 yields 212.7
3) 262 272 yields 210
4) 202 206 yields 195.5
